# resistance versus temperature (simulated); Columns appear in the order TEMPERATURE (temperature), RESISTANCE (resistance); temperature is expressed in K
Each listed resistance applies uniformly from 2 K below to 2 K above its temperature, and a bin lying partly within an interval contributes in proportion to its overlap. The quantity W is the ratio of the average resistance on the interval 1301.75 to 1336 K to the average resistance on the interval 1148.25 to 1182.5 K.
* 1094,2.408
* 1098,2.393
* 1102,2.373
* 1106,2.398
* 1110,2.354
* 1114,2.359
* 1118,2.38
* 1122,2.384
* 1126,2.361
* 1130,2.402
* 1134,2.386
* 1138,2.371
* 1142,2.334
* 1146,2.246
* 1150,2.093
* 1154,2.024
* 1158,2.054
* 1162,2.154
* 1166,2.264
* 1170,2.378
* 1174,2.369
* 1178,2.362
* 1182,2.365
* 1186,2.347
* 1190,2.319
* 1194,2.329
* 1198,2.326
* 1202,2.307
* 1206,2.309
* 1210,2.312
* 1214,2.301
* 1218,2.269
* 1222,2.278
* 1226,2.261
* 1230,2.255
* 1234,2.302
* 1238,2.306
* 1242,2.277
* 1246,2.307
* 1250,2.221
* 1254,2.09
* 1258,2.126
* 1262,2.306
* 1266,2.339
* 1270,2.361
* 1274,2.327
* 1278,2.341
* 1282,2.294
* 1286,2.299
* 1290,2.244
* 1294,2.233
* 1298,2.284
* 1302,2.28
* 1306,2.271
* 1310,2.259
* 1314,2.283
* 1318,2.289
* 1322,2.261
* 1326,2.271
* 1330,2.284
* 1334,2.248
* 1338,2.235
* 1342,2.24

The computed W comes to 1.02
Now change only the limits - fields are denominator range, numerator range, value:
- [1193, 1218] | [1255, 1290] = 0.99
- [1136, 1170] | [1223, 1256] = 1.02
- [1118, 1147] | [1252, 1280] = 0.96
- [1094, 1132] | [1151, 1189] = 0.95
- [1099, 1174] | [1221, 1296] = 0.99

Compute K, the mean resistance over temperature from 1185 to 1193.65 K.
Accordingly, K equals 2.33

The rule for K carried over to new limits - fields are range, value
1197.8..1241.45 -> 2.29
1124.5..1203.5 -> 2.29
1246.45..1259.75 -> 2.16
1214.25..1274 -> 2.27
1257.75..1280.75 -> 2.31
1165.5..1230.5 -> 2.32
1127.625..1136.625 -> 2.39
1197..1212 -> 2.31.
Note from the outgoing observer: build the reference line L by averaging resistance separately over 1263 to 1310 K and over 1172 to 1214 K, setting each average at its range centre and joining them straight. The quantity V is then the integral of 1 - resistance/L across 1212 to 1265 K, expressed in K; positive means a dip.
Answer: 1.4 K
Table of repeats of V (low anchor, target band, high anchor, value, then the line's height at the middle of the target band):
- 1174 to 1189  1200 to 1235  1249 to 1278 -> 0.4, 2.31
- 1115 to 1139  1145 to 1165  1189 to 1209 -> 2.0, 2.36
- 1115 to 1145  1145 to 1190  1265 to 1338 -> 2.0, 2.35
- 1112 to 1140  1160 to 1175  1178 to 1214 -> 0.4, 2.35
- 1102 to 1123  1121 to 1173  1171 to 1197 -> 2.1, 2.36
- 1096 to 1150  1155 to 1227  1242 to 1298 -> 0.7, 2.32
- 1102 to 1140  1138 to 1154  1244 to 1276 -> 0.9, 2.36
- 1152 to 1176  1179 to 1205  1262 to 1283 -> -1.1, 2.24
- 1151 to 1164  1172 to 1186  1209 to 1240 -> -1.4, 2.14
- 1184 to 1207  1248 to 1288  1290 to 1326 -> 0.3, 2.29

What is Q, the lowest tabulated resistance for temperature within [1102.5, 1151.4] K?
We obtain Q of 2.093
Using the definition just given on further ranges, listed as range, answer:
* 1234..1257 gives 2.09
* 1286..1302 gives 2.233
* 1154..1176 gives 2.024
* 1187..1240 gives 2.255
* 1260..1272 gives 2.306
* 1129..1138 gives 2.371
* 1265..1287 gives 2.294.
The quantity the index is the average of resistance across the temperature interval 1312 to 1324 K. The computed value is 2.28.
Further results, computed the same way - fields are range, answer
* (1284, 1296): 2.26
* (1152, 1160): 2.04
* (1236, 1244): 2.29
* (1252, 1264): 2.17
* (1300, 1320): 2.28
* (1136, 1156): 2.21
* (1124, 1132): 2.38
